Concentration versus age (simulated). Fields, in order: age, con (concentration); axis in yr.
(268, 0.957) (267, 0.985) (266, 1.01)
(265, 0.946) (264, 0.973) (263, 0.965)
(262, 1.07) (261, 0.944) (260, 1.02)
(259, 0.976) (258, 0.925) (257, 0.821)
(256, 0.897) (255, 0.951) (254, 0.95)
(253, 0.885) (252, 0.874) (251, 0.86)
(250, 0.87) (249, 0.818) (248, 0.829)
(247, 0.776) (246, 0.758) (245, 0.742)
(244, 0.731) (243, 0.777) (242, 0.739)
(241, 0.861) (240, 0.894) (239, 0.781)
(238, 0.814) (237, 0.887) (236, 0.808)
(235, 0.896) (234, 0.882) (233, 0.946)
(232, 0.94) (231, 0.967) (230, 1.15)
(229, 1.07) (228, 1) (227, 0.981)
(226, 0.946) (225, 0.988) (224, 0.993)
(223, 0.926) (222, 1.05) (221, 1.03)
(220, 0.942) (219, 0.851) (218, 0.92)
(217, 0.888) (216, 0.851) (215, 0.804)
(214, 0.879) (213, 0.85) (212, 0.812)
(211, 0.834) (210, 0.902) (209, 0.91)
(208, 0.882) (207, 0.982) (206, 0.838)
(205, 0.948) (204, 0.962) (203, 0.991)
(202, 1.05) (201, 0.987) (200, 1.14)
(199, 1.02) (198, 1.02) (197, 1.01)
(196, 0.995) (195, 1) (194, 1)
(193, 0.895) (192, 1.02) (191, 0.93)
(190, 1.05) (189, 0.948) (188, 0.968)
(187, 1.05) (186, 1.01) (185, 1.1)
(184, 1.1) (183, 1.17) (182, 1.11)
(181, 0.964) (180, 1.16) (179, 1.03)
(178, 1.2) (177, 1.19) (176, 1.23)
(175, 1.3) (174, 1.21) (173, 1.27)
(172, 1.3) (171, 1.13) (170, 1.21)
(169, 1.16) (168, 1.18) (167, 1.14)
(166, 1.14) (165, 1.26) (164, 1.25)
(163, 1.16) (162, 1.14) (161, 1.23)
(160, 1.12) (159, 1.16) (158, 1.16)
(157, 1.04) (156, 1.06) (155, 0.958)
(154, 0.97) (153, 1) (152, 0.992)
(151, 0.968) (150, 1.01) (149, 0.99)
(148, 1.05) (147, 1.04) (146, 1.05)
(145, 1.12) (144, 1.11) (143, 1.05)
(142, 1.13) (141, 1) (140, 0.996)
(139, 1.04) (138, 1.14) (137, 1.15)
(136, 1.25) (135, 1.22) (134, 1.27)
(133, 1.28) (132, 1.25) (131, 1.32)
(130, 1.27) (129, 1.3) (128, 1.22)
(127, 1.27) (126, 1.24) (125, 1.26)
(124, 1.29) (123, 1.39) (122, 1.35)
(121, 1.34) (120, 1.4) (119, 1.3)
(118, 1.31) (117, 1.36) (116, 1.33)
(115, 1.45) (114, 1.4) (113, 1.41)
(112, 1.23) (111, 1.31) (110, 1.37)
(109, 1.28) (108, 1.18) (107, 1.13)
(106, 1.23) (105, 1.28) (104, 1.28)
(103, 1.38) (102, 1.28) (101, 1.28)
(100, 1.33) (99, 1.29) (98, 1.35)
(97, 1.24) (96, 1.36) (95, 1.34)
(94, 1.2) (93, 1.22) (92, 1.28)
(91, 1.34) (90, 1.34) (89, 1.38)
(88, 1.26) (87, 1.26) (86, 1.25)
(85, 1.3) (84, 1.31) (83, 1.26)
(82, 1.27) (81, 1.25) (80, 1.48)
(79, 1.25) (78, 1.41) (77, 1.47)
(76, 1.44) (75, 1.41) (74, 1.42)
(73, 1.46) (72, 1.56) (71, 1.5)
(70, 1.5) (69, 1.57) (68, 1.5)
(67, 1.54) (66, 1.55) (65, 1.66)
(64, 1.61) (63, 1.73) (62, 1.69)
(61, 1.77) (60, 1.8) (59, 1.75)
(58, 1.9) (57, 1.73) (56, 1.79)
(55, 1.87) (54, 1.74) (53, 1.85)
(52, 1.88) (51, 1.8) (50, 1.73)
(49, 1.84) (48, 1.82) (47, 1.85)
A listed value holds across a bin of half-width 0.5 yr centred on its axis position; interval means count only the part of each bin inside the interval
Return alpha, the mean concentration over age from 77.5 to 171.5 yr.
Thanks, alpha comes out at 1.22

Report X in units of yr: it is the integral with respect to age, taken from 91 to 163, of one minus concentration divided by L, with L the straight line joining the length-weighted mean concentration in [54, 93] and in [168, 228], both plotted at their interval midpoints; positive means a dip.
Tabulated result 4.4 yr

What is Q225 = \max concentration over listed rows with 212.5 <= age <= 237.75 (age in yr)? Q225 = 1.15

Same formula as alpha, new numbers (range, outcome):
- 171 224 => 1.01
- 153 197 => 1.11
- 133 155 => 1.08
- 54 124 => 1.41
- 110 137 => 1.31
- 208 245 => 0.9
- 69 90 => 1.38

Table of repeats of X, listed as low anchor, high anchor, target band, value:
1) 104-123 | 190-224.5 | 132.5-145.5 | 0.86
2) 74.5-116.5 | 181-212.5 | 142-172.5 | 0.18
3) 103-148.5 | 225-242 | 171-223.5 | 1.06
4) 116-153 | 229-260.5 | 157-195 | -1.87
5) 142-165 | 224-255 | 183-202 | -0.54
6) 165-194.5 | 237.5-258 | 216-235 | -0.86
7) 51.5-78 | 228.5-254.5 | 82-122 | 4.58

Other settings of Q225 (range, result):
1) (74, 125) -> 1.48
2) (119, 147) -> 1.4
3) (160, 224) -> 1.3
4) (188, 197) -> 1.05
